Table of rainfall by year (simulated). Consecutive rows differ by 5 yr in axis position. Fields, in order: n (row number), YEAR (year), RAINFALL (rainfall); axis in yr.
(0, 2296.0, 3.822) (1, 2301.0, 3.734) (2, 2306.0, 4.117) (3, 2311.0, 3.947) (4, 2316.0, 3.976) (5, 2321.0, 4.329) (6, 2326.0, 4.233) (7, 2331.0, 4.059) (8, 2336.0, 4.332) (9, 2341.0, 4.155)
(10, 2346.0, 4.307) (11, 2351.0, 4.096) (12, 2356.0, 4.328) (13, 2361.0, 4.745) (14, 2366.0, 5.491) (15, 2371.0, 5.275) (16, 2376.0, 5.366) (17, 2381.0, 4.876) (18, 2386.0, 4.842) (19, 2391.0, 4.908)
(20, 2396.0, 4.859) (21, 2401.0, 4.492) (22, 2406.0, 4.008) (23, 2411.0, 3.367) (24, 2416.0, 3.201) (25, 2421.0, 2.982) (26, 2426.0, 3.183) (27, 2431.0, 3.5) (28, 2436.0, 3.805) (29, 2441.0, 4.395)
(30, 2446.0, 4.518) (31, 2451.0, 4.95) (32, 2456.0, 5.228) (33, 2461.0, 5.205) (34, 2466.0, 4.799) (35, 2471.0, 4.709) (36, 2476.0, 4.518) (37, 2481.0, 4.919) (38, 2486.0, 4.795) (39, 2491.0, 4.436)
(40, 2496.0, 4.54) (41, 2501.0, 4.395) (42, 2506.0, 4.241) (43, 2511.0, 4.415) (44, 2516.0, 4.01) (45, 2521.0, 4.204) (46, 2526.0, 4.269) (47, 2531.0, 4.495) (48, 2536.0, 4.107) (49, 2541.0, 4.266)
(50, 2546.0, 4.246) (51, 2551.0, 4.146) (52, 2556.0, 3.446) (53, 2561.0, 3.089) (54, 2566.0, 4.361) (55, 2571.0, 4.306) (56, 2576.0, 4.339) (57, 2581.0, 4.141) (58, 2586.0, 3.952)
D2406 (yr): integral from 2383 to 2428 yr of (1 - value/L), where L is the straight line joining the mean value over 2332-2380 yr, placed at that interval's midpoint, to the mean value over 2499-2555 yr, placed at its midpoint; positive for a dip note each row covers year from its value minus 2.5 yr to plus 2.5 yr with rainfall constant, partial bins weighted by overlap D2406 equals 5.4 yr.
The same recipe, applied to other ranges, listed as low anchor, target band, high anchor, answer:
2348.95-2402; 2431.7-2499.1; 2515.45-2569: -3.3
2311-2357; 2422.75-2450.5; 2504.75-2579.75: 1.5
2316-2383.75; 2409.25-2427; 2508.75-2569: 4.9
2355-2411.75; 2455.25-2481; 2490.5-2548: -2.3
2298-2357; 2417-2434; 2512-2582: 3.6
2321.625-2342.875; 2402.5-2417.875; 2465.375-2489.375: 3.0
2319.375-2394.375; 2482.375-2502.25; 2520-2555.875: -1.2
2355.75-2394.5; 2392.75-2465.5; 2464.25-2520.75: 9.5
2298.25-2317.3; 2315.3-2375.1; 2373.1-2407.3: -2.0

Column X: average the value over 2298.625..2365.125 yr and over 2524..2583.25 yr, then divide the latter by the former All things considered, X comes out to 0.97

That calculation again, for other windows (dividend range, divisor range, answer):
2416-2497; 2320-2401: 0.94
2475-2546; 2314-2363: 1.03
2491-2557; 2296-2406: 0.95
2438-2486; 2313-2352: 1.15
